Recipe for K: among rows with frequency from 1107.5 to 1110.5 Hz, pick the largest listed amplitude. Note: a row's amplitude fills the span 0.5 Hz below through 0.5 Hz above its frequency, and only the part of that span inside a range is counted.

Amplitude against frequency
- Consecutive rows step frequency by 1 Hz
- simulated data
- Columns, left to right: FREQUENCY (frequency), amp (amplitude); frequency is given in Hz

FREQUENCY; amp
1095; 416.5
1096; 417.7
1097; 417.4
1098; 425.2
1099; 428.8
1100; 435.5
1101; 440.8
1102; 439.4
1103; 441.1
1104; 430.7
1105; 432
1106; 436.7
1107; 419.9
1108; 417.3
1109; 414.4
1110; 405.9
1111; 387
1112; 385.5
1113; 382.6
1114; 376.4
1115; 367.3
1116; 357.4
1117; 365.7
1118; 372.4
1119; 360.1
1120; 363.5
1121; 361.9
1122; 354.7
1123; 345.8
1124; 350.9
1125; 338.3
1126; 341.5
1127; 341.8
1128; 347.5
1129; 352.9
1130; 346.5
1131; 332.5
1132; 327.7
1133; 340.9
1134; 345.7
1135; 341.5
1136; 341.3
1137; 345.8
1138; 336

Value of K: 417.3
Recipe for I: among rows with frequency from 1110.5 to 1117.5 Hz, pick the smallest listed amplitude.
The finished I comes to 357.4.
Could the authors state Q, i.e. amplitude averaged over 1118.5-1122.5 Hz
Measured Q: 360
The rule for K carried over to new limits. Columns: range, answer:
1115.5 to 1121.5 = 372.4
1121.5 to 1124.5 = 354.7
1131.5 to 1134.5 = 345.7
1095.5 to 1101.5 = 440.8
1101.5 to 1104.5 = 441.1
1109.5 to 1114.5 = 405.9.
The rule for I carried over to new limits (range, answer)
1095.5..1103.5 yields 417.4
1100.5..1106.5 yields 430.7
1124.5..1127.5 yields 338.3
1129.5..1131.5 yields 332.5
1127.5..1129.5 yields 347.5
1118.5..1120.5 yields 360.1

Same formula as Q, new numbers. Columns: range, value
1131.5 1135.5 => 339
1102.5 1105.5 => 435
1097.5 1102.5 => 434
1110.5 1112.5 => 386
